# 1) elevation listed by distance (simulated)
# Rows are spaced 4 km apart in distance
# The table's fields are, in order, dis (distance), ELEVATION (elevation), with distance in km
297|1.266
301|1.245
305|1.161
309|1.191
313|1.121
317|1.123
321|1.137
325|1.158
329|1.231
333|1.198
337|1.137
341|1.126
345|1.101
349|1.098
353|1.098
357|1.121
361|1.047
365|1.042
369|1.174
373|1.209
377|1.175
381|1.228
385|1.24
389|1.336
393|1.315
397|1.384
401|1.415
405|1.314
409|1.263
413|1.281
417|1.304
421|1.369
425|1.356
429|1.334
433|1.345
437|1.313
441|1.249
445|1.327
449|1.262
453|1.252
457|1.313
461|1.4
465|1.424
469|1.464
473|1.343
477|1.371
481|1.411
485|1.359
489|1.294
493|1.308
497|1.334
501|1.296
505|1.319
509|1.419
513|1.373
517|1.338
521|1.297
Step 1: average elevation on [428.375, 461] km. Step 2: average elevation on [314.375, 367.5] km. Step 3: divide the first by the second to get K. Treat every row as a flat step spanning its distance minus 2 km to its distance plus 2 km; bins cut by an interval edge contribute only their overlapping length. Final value 1.2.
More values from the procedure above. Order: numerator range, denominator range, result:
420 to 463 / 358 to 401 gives 1.08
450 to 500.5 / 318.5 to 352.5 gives 1.18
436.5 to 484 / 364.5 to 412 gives 1.06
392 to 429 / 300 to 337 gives 1.14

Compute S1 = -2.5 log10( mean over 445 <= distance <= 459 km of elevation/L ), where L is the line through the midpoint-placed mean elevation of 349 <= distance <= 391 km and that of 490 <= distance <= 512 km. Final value -0.01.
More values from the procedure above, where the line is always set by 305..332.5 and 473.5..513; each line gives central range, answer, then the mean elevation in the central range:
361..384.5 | 0.05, 1.16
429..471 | -0.03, 1.33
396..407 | -0.10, 1.37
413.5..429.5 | -0.05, 1.34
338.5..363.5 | 0.09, 1.1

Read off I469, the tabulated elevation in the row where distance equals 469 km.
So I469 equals 1.464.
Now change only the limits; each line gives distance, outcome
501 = 1.296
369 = 1.174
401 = 1.415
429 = 1.334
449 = 1.262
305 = 1.161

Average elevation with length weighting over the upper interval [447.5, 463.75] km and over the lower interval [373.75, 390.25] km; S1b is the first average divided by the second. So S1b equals 1.1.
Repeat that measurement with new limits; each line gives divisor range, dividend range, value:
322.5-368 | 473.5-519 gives 1.20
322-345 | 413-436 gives 1.15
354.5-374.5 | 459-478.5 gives 1.26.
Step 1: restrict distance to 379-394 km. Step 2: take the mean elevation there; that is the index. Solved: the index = 1.28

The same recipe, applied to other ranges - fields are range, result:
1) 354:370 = 1.09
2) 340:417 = 1.21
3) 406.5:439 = 1.32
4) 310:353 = 1.14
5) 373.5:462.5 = 1.31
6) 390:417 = 1.33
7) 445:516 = 1.35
